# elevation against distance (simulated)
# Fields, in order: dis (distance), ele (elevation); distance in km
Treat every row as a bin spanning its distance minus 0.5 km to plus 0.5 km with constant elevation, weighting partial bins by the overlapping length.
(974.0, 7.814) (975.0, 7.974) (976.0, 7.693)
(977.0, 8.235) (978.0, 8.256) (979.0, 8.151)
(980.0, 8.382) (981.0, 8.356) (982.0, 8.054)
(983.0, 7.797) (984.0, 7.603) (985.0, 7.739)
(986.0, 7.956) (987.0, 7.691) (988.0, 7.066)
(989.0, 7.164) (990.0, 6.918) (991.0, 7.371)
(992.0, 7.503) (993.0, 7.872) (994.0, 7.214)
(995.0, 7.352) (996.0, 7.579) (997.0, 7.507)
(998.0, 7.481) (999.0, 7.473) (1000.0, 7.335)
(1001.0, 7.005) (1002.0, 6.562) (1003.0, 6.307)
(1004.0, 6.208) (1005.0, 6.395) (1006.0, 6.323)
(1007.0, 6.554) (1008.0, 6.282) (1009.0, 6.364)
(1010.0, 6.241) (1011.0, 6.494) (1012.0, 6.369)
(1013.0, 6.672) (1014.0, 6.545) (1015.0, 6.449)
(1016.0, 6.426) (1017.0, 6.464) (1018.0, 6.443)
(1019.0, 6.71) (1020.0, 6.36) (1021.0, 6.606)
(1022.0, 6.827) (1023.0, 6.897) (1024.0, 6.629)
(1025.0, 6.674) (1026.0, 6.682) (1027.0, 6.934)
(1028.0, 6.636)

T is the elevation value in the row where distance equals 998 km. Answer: 7.481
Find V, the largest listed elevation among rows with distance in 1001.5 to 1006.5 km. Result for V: 6.562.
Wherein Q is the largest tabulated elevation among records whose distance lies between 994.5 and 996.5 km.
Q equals 7.579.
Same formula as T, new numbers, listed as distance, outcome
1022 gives 6.827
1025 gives 6.674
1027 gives 6.934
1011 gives 6.494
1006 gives 6.323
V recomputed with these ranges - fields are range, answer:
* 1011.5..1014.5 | 6.672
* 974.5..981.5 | 8.382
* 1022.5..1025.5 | 6.897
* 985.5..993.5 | 7.956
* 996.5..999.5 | 7.507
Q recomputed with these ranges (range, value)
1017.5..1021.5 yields 6.71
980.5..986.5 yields 8.356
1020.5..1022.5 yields 6.827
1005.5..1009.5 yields 6.554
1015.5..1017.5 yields 6.464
